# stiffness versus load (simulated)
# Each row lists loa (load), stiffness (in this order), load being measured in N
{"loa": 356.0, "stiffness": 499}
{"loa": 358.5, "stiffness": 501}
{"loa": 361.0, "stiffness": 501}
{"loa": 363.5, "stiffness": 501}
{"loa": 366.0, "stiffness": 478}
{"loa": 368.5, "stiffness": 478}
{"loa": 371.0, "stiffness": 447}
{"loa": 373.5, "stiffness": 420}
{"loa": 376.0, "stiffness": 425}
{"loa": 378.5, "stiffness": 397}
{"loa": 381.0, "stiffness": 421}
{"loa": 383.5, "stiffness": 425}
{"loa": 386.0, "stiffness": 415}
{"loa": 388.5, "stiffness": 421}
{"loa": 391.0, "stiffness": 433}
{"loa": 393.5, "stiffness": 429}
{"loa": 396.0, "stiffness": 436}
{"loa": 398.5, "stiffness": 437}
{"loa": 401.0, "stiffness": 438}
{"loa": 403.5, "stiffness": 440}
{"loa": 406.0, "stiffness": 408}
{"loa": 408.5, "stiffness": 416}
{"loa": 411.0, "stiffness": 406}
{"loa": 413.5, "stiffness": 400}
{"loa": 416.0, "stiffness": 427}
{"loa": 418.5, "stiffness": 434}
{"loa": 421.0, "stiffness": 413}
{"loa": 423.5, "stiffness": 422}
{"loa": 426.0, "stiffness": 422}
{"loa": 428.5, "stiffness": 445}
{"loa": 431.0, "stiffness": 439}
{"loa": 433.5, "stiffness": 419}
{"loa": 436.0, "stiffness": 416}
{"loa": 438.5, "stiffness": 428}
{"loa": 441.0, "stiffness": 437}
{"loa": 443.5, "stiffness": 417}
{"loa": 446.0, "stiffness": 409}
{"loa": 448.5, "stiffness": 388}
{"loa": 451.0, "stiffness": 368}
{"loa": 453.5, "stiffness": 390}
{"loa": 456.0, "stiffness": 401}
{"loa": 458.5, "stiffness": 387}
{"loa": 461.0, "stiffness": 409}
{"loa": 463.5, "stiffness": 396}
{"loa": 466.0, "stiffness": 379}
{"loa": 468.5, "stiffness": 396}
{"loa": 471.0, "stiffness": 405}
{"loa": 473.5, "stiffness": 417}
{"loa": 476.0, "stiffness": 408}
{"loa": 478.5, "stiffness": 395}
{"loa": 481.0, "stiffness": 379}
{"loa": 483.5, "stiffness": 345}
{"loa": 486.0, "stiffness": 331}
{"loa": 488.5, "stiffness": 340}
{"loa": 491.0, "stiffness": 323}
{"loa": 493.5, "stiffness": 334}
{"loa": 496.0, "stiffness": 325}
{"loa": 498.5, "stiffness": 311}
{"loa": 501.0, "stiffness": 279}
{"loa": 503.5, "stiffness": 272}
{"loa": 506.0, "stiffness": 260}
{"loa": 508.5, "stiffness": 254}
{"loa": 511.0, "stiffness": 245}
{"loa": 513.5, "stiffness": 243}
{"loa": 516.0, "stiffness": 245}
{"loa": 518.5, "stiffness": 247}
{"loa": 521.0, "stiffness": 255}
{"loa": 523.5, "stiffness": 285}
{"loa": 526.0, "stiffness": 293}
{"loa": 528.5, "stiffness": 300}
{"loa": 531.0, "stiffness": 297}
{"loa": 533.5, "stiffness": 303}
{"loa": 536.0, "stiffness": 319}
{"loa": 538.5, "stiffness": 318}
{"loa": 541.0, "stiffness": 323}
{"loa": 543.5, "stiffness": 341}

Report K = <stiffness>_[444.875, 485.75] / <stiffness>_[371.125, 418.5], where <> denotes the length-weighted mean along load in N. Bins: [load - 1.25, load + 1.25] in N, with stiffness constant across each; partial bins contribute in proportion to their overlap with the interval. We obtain 0.92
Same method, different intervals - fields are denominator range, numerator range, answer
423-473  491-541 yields 0.70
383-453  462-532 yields 0.76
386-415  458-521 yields 0.78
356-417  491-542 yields 0.65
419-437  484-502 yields 0.76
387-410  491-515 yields 0.66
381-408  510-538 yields 0.65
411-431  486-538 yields 0.68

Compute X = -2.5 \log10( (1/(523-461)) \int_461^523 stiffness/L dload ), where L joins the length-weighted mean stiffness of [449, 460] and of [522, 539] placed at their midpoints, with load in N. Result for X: 0.07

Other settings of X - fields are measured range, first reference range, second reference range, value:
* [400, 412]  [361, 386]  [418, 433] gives 0.03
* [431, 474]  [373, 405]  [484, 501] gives -0.12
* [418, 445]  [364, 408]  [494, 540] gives -0.12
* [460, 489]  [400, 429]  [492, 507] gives -0.15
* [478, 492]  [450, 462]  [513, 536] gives -0.02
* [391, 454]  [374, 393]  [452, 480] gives -0.03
